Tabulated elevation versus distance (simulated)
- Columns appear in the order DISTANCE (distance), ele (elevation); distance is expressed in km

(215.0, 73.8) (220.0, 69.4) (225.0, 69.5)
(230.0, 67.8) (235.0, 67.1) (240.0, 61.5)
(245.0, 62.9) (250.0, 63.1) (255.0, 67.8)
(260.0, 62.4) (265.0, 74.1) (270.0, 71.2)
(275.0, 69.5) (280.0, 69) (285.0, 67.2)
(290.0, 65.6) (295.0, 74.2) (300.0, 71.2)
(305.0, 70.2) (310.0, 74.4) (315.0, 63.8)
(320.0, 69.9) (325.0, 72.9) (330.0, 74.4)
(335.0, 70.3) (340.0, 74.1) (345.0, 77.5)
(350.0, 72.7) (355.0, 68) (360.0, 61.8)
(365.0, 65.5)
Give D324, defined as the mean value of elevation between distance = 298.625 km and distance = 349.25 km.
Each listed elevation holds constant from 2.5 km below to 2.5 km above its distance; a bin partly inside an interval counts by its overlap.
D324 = 71.9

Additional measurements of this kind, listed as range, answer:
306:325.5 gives 70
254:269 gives 68.4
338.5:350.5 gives 75.2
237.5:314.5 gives 68.2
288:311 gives 71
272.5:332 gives 70.2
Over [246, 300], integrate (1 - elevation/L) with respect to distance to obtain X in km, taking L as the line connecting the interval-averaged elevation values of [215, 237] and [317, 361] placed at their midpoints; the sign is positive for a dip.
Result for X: 1.3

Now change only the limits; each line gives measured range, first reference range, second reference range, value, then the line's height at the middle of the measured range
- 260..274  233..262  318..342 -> -0.9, 66.1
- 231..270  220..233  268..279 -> 1.9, 69.4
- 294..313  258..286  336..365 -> -0.7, 69.6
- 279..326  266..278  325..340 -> 1.3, 71.8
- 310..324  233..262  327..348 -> 0.6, 71.8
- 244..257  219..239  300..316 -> 0.7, 68.5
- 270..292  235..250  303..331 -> -0.4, 67.1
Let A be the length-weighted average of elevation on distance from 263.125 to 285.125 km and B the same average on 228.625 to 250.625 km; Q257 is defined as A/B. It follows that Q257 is 1.09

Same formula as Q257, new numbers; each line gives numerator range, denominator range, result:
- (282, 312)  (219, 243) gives 1.05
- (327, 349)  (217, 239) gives 1.09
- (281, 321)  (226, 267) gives 1.06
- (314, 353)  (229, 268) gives 1.10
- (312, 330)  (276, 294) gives 1.03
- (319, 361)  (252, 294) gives 1.05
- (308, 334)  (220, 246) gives 1.07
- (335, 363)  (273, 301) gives 1.02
